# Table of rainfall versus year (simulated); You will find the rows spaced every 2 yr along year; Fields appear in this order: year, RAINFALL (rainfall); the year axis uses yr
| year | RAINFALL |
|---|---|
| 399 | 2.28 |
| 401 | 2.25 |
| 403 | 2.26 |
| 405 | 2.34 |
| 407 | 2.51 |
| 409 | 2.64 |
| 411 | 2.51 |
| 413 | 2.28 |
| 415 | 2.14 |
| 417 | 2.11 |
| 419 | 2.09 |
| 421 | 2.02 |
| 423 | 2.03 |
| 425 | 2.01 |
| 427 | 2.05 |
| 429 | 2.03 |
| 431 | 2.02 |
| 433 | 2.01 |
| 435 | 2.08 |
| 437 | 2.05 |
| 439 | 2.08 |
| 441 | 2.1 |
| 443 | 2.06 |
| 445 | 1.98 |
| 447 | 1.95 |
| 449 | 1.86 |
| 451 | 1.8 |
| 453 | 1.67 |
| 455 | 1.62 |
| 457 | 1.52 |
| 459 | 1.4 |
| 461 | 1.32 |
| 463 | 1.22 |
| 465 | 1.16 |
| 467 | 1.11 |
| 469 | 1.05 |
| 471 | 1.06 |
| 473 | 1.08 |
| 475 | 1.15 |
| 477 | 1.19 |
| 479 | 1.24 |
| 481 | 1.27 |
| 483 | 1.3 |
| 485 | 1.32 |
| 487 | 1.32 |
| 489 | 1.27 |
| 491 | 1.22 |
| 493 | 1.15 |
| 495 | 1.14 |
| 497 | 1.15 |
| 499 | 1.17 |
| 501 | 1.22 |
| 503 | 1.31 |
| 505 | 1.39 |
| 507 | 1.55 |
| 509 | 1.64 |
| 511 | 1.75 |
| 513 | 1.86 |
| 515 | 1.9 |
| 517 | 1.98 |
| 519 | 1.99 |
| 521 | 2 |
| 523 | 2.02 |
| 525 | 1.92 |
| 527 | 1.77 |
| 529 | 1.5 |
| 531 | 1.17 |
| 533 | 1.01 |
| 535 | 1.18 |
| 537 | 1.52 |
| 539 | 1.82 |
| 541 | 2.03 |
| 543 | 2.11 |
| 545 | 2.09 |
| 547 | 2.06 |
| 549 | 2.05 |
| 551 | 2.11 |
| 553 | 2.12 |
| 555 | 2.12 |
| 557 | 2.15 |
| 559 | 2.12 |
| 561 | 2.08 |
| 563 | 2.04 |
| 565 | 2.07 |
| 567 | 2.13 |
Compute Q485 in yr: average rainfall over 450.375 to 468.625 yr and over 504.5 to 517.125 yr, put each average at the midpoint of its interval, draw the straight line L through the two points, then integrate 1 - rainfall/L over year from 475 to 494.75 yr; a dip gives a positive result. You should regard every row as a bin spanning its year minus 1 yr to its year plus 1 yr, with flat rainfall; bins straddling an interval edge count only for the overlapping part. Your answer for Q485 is 4.0 yr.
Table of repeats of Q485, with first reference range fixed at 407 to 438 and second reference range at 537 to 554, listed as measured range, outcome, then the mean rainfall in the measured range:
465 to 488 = 9.9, 1.19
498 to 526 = 4.9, 1.69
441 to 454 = 1.3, 1.9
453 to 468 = 5.3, 1.36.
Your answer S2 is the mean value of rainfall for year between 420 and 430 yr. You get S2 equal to 2.03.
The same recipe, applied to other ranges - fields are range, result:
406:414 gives 2.48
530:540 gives 1.34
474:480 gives 1.19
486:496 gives 1.22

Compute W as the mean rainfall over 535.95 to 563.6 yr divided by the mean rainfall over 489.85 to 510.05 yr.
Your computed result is 1.57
